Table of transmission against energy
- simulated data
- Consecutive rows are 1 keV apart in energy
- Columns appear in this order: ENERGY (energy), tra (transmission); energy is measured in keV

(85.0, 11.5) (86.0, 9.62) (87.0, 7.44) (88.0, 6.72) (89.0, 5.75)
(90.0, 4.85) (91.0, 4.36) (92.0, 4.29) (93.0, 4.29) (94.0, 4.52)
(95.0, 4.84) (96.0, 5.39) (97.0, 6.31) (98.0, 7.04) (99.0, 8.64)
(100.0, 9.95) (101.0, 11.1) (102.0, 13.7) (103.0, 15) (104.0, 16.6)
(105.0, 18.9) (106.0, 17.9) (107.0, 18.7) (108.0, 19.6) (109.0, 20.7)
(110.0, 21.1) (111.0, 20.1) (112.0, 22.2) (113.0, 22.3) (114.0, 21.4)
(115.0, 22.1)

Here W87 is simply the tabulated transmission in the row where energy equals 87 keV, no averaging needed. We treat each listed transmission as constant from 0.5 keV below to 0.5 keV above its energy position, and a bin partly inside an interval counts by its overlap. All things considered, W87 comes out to 7.44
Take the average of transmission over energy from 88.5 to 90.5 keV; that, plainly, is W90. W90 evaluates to 5.3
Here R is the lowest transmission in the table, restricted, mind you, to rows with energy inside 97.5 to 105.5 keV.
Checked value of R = 7.04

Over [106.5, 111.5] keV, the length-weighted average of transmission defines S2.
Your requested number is 20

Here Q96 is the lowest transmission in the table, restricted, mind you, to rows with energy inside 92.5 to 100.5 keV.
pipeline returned 4.29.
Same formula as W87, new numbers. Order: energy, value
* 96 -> 5.39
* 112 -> 22.2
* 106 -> 17.9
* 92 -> 4.29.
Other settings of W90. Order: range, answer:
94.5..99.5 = 6.44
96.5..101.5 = 8.61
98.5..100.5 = 9.29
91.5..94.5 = 4.37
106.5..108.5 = 19.1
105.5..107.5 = 18.3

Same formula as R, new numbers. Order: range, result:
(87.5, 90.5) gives 4.85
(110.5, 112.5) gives 20.1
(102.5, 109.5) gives 15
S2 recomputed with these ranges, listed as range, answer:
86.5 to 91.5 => 5.82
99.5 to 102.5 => 11.6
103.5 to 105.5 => 17.8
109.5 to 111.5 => 20.6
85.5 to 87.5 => 8.53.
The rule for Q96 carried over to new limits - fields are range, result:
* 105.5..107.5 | 17.9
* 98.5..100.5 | 8.64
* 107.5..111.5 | 19.6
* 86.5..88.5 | 6.72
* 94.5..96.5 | 4.84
